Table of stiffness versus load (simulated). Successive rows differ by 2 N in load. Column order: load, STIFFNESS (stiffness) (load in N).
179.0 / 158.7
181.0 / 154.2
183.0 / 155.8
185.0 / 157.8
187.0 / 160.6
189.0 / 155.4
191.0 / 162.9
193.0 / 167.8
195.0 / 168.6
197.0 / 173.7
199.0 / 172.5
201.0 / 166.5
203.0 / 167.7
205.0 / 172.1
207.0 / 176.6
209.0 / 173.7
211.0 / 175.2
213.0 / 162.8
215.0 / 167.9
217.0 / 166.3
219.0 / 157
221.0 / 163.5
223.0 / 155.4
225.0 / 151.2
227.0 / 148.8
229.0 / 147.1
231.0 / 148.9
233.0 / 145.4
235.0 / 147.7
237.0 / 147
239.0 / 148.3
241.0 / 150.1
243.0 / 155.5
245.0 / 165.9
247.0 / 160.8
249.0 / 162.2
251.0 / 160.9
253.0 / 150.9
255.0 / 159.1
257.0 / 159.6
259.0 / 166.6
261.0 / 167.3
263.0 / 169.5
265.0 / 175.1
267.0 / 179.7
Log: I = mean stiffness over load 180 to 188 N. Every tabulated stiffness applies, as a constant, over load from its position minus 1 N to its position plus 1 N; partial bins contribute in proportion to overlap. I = 157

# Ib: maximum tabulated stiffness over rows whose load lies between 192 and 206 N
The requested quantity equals 173.7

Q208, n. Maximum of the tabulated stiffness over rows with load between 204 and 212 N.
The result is 176.6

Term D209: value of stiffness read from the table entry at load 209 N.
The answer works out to 173.7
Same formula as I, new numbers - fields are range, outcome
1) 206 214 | 172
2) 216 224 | 161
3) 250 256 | 157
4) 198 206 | 170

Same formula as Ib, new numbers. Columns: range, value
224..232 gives 151.2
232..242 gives 150.1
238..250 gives 165.9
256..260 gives 166.6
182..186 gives 157.8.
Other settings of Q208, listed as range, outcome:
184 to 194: 167.8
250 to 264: 169.5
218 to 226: 163.5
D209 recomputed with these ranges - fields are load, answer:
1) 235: 147.7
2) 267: 179.7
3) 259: 166.6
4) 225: 151.2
